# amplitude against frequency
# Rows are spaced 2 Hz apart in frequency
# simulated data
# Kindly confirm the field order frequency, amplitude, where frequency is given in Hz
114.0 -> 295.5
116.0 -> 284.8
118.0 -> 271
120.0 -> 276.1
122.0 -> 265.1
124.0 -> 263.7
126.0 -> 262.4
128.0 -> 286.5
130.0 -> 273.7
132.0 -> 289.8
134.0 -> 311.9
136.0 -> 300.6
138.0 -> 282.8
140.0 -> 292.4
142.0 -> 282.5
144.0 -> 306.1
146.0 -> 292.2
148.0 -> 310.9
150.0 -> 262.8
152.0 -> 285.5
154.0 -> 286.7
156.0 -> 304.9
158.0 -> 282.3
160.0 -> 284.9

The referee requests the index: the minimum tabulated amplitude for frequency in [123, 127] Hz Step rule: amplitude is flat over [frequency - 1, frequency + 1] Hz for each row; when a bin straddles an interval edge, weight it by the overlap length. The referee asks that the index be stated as 262.4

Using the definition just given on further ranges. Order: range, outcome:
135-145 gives 282.5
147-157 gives 262.8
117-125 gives 263.7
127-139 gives 273.7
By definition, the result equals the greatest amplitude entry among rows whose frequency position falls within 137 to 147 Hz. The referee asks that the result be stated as 306.1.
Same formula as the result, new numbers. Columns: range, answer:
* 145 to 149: 310.9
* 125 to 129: 286.5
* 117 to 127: 276.1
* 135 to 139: 300.6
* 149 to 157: 304.9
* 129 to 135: 311.9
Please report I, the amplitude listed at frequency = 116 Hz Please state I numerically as 284.8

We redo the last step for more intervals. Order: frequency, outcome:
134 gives 311.9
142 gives 282.5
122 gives 265.1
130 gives 273.7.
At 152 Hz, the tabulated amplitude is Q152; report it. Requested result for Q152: 285.5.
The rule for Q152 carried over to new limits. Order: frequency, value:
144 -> 306.1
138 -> 282.8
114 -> 295.5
